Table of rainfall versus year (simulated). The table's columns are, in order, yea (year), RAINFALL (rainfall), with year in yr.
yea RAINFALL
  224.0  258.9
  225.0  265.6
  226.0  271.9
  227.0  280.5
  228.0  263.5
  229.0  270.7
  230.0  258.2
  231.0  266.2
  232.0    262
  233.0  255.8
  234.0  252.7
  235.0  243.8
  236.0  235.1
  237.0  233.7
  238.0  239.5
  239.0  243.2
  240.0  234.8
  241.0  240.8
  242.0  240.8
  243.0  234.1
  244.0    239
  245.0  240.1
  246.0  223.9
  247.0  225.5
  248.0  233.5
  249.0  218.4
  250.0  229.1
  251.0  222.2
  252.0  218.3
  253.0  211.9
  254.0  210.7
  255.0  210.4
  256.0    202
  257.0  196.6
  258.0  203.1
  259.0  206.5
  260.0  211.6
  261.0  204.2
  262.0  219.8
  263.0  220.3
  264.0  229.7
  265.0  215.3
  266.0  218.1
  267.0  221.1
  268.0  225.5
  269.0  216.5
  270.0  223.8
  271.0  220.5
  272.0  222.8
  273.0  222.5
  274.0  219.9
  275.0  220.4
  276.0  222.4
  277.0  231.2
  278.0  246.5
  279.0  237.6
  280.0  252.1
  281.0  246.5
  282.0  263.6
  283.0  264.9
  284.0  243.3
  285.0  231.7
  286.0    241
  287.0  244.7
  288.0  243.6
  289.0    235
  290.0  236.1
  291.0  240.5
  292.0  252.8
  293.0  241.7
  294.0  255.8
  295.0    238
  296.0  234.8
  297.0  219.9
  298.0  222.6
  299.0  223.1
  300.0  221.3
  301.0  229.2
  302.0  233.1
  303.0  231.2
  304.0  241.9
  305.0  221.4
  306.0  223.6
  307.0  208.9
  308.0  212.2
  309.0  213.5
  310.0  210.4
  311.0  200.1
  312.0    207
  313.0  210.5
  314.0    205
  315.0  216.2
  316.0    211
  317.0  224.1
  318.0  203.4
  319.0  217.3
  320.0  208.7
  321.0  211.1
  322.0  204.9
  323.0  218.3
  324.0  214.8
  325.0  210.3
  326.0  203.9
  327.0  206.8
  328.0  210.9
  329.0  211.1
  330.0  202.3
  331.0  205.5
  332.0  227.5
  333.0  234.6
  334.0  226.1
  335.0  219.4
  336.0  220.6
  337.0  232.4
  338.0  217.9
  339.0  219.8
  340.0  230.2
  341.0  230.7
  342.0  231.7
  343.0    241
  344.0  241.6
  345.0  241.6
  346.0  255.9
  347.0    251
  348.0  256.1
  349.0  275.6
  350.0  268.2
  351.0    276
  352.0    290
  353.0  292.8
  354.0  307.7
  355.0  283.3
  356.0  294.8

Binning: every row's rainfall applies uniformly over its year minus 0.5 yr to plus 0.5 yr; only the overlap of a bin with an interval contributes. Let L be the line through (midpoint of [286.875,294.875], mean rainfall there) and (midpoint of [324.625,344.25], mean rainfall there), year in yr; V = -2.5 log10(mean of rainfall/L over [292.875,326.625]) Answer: 0.07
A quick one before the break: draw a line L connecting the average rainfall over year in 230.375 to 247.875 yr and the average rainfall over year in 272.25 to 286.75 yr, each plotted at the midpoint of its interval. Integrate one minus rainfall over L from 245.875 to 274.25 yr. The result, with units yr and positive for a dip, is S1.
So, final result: 2.70 yr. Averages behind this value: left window 242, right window 239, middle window 217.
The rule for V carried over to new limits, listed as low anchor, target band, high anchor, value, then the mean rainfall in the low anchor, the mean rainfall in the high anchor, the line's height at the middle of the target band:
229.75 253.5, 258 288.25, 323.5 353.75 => 0.04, 237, 235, 237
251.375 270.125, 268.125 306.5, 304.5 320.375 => -0.11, 214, 212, 213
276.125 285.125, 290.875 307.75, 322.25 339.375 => 0.02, 246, 216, 235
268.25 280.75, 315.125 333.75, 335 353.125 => 0.14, 228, 247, 242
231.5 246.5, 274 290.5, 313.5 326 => -0.07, 241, 212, 225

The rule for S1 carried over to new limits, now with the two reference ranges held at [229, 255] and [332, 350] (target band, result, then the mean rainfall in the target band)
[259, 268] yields 0.7 yr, 217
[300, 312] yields 0.9 yr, 220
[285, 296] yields -0.2 yr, 242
